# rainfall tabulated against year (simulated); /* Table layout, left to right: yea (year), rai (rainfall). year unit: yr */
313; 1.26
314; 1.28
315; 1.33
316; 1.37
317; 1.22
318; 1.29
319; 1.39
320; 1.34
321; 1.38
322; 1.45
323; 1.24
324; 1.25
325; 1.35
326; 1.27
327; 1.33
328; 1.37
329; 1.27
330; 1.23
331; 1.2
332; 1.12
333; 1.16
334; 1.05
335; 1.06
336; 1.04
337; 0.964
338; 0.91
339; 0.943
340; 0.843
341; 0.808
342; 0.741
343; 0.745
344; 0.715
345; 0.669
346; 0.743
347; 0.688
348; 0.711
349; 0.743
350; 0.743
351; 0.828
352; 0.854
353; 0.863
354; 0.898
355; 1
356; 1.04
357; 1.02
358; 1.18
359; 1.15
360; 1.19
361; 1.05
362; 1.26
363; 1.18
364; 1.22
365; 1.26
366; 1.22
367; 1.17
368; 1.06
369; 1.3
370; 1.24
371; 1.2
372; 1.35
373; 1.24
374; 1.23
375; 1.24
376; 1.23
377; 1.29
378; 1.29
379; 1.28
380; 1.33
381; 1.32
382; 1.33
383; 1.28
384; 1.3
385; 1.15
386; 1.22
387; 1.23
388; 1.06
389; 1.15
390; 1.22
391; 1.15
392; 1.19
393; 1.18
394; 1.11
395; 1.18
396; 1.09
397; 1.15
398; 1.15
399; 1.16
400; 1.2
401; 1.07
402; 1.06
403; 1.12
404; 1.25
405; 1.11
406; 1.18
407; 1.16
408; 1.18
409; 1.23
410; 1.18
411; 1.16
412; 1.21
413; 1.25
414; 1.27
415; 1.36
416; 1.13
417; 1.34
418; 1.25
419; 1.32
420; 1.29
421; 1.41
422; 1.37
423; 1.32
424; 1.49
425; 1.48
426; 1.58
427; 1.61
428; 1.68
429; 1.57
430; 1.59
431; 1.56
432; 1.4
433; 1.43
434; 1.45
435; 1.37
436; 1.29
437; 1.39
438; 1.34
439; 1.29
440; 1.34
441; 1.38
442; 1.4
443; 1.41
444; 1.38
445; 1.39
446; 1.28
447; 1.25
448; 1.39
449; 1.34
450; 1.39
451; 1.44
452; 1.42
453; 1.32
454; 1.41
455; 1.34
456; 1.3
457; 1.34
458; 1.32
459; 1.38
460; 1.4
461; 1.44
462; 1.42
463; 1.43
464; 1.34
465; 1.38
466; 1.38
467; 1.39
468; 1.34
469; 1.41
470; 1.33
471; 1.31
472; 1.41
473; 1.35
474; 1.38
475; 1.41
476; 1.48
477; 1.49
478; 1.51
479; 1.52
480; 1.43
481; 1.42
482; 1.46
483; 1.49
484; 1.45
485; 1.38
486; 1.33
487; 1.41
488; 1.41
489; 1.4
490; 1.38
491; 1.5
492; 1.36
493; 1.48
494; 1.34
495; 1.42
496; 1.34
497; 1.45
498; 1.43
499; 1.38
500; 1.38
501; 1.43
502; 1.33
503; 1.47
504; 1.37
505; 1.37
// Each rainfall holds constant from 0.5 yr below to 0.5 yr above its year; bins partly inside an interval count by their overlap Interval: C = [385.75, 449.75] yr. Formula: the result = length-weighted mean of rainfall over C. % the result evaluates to 1.29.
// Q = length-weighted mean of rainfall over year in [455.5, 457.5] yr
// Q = 1.32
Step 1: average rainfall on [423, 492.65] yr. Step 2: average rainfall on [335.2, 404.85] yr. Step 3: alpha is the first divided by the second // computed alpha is 1.30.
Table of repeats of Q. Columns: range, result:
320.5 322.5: 1.42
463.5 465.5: 1.36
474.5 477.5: 1.46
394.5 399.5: 1.15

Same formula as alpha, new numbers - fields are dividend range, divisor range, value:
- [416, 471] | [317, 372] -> 1.29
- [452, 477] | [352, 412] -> 1.17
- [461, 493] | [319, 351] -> 1.36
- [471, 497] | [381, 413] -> 1.21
